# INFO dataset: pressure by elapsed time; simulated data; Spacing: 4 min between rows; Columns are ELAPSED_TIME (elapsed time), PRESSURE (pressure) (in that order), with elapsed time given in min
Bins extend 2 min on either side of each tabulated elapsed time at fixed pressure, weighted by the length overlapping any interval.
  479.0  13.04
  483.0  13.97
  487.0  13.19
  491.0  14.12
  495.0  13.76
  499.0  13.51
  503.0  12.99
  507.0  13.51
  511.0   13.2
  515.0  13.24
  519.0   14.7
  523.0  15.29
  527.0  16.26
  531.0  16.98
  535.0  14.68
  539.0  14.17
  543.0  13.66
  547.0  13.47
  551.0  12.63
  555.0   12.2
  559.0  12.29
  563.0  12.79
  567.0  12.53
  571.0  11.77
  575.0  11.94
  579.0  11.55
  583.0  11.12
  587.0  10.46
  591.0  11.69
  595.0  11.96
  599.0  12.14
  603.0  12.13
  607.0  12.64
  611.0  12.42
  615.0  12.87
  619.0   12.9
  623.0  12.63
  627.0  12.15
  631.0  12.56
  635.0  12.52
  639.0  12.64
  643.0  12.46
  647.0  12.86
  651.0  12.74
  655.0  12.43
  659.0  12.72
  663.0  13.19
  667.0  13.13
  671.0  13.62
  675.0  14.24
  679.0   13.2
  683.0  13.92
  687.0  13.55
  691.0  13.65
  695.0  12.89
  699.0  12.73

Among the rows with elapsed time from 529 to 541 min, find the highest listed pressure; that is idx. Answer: 16.98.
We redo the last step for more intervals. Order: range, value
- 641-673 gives 13.62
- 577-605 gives 12.14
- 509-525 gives 15.29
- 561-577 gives 12.79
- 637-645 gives 12.64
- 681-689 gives 13.92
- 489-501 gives 14.12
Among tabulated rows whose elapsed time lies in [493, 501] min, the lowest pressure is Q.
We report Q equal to 13.51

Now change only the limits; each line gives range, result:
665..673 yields 13.13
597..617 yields 12.13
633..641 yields 12.52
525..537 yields 14.68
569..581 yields 11.55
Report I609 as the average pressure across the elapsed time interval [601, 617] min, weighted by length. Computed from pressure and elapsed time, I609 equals 12.5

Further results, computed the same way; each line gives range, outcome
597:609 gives 12.3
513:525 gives 14.4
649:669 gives 12.8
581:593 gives 11.1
